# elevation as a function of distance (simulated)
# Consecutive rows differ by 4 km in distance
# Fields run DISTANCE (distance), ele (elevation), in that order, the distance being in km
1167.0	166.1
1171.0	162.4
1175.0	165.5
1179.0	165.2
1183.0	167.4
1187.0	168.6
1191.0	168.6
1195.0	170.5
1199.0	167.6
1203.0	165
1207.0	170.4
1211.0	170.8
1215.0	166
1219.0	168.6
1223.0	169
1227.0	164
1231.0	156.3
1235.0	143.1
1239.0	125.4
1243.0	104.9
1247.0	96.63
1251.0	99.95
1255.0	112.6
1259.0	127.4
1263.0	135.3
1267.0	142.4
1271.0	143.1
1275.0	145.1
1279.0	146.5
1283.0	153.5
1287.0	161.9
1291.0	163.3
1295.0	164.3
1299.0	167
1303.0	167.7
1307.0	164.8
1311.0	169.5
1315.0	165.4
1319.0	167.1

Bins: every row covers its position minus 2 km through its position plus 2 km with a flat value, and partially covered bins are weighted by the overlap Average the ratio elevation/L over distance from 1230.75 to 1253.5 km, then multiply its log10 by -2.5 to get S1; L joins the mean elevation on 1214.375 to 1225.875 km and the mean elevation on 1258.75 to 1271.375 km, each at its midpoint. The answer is 0.29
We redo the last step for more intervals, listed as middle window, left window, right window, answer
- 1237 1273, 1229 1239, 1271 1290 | 0.220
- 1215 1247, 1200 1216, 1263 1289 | 0.116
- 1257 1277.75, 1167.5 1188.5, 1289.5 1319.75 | 0.193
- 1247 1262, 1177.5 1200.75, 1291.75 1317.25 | 0.429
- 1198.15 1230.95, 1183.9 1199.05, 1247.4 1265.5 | -0.114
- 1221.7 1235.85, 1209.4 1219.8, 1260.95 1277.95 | 0.019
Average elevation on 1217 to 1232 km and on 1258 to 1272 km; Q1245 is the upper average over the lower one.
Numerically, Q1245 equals 0.8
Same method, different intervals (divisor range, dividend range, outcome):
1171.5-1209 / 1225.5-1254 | 0.75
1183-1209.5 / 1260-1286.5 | 0.86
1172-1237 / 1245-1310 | 0.87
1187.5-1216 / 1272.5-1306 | 0.94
